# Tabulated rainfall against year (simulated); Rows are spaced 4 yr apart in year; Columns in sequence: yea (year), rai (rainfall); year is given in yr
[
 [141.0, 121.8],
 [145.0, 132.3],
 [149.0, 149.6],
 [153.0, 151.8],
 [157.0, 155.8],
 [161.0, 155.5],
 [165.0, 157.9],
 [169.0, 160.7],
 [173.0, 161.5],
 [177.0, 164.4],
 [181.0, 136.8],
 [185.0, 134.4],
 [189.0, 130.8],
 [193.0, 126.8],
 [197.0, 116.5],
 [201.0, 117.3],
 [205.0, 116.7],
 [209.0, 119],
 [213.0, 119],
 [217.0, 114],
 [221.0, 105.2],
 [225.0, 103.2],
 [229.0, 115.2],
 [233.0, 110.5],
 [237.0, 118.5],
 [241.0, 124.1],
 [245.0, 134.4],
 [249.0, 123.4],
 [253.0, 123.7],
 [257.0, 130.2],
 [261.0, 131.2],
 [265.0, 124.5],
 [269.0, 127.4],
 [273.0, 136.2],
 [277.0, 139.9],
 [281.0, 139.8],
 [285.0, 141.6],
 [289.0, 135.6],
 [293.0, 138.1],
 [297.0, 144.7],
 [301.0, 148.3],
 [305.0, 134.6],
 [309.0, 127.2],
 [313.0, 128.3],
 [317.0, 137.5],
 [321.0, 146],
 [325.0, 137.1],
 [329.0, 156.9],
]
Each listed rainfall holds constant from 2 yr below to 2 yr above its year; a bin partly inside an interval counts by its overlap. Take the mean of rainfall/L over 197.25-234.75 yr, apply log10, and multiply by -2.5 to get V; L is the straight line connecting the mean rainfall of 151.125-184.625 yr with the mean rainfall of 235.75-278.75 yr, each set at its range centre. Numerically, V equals 0.23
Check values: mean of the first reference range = 155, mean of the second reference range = 129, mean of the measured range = 114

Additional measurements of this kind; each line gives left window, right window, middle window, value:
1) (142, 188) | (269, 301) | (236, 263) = 0.13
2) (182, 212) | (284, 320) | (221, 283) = 0.05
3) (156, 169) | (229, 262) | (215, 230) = 0.22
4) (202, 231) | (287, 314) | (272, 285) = -0.07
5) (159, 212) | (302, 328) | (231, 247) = 0.13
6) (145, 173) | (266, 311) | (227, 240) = 0.24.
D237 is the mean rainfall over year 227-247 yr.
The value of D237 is 121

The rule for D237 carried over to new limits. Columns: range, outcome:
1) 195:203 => 117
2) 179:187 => 136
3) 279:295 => 139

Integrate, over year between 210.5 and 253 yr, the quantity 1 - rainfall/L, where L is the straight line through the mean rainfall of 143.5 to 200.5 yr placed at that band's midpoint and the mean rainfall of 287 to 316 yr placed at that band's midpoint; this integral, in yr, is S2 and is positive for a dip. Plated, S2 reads 7.2 yr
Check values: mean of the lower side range 145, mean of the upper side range 137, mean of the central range 117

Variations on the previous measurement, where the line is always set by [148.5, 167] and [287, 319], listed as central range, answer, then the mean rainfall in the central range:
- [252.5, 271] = 1.84 yr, 128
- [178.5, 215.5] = 6.23 yr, 125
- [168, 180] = -0.61 yr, 160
